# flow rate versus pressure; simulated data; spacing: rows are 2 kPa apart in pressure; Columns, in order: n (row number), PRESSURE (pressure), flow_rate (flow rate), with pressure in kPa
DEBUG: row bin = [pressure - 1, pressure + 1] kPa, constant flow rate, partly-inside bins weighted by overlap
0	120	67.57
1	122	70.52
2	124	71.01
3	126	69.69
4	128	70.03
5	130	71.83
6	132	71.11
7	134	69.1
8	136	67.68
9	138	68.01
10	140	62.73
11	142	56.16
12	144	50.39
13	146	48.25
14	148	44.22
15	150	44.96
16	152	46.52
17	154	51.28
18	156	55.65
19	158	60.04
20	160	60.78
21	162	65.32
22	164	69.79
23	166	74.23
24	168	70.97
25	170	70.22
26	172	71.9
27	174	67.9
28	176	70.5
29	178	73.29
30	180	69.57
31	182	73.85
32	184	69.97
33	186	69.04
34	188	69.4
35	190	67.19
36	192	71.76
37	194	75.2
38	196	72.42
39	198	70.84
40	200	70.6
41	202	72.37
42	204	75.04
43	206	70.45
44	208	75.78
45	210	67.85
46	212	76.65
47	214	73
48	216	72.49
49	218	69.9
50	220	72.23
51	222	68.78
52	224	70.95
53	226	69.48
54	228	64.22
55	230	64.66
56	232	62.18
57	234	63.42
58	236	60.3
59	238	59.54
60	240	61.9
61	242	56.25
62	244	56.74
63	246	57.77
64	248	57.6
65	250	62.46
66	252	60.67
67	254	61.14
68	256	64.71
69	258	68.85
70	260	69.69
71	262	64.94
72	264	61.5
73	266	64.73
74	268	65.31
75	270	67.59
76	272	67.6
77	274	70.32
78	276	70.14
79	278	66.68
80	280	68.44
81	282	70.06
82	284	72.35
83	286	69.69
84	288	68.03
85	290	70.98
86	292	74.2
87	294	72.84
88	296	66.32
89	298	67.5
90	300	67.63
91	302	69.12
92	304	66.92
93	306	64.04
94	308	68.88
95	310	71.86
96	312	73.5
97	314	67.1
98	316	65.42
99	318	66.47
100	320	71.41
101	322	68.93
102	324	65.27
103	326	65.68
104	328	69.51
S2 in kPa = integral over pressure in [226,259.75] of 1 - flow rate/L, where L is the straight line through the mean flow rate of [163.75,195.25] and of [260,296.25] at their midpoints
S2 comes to 3.7 kPa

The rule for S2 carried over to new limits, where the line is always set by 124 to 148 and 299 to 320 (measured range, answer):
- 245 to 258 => 1.0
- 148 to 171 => 1.5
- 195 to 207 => -1.2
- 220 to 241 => 0.4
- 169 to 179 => -1.0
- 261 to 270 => 0.3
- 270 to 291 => -0.6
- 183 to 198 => -1.3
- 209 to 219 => -1.0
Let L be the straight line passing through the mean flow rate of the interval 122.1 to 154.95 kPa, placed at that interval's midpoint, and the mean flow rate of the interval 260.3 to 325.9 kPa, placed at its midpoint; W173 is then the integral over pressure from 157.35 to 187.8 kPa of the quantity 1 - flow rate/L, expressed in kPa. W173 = -3.45 kPa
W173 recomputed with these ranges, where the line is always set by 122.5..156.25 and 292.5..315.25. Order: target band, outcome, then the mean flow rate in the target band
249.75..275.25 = 0.4 kPa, 65.5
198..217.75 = -2.7 kPa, 72.5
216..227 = -1.0 kPa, 70.5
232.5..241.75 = 0.6 kPa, 60.9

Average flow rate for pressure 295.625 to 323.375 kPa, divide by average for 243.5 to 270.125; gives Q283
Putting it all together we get 1.1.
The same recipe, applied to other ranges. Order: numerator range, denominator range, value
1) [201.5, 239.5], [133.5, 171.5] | 1.15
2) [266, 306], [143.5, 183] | 1.11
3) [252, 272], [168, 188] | 0.92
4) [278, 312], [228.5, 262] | 1.12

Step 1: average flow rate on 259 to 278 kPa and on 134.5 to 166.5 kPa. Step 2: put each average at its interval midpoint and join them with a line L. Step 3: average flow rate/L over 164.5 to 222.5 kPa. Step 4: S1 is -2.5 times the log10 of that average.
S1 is -0.17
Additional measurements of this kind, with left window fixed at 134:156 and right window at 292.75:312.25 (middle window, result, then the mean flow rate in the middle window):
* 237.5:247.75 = 0.09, 58.3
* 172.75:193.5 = -0.21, 70.4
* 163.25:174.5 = -0.24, 71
